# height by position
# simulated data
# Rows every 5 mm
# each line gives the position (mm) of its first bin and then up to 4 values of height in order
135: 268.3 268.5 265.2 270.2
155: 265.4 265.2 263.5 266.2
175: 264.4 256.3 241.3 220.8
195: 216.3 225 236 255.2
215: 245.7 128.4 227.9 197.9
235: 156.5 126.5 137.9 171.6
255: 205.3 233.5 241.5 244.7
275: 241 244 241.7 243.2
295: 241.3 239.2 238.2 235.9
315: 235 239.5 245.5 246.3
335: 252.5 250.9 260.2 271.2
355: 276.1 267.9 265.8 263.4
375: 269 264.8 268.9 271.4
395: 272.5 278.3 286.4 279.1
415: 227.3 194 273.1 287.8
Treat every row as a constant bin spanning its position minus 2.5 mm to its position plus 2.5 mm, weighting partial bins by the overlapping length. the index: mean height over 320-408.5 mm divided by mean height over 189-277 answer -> 1.3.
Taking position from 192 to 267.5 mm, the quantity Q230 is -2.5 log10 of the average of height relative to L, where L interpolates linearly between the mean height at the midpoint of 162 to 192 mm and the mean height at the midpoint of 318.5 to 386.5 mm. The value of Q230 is 0.261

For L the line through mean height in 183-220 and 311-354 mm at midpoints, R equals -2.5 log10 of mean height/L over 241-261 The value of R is 0.30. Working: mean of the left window 227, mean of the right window 251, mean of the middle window 179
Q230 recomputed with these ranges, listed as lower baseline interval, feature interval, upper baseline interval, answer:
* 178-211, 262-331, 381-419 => 0.04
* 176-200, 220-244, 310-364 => 0.38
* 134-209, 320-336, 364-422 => 0.06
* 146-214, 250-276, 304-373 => 0.11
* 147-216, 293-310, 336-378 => 0.09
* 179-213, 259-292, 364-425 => 0.02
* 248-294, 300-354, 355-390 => 0.01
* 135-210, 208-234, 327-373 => 0.23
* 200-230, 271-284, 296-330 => -0.05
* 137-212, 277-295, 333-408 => 0.08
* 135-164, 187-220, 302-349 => 0.16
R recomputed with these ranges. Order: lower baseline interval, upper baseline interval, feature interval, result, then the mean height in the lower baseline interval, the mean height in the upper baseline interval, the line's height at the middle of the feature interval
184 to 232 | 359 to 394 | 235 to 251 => 0.50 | 219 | 268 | 229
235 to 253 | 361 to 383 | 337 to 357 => -0.09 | 149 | 266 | 243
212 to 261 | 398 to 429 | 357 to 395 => -0.11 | 182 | 258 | 242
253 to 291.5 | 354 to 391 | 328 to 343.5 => 0.03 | 237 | 268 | 257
